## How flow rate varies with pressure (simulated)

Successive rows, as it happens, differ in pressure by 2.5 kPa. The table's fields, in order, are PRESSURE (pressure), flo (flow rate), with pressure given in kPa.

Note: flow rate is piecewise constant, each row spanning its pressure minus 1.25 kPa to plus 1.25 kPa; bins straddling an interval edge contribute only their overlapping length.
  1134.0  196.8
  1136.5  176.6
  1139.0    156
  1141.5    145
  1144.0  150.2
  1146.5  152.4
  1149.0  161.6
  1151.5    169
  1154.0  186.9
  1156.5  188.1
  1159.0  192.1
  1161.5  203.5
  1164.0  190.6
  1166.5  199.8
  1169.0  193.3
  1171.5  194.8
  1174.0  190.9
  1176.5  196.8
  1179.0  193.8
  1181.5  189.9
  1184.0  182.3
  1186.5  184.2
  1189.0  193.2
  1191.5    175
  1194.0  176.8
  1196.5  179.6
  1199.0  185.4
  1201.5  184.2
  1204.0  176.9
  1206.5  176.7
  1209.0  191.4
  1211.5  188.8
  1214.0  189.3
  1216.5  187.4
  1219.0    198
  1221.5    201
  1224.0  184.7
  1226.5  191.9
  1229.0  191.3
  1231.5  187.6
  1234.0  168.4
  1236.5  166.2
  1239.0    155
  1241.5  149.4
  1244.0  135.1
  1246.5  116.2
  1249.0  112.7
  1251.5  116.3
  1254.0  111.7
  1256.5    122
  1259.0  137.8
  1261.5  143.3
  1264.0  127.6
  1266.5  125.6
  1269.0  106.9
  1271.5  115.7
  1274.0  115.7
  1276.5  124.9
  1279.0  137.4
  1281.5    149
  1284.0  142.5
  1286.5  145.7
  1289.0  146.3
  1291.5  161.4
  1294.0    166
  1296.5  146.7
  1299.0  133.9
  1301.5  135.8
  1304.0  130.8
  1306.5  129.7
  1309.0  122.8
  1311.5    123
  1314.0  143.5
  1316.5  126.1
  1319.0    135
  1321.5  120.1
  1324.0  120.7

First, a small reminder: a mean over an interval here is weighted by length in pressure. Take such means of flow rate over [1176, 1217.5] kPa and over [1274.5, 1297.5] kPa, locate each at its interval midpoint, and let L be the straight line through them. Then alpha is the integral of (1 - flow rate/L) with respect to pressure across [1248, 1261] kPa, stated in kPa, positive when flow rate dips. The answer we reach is 3.1 kPa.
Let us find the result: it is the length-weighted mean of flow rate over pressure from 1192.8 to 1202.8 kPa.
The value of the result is 182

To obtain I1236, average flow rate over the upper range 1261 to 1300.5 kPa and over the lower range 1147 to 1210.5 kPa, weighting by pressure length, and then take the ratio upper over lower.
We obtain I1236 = 0.74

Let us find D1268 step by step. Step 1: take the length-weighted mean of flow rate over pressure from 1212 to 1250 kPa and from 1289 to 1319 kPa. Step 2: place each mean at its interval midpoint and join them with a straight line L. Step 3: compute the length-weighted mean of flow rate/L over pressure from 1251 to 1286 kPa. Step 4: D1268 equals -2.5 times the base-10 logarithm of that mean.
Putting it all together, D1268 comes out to 0.20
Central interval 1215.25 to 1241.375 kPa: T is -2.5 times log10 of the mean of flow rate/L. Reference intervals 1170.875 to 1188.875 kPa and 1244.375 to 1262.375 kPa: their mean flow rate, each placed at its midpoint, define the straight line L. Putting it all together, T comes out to -0.24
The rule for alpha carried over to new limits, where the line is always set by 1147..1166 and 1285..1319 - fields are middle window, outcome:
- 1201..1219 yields -2.0 kPa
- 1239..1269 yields 5.2 kPa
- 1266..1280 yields 2.6 kPa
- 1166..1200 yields -2.4 kPa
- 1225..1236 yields -1.5 kPa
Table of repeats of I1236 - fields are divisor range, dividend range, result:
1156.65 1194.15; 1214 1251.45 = 0.87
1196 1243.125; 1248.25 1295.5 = 0.73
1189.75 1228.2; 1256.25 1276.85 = 0.67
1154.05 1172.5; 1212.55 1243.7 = 0.92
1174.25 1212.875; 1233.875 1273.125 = 0.71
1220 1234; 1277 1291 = 0.76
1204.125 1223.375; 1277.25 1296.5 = 0.79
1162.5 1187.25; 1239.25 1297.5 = 0.69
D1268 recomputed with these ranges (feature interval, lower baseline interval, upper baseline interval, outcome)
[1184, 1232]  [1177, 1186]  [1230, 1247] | -0.08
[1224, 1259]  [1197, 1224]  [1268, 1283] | 0.07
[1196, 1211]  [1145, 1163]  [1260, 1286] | -0.16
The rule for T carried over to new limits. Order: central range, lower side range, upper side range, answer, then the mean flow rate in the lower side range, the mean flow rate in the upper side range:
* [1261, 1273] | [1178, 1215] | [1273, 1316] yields 0.231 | 184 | 138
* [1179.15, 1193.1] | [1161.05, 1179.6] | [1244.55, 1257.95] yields -0.033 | 195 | 117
